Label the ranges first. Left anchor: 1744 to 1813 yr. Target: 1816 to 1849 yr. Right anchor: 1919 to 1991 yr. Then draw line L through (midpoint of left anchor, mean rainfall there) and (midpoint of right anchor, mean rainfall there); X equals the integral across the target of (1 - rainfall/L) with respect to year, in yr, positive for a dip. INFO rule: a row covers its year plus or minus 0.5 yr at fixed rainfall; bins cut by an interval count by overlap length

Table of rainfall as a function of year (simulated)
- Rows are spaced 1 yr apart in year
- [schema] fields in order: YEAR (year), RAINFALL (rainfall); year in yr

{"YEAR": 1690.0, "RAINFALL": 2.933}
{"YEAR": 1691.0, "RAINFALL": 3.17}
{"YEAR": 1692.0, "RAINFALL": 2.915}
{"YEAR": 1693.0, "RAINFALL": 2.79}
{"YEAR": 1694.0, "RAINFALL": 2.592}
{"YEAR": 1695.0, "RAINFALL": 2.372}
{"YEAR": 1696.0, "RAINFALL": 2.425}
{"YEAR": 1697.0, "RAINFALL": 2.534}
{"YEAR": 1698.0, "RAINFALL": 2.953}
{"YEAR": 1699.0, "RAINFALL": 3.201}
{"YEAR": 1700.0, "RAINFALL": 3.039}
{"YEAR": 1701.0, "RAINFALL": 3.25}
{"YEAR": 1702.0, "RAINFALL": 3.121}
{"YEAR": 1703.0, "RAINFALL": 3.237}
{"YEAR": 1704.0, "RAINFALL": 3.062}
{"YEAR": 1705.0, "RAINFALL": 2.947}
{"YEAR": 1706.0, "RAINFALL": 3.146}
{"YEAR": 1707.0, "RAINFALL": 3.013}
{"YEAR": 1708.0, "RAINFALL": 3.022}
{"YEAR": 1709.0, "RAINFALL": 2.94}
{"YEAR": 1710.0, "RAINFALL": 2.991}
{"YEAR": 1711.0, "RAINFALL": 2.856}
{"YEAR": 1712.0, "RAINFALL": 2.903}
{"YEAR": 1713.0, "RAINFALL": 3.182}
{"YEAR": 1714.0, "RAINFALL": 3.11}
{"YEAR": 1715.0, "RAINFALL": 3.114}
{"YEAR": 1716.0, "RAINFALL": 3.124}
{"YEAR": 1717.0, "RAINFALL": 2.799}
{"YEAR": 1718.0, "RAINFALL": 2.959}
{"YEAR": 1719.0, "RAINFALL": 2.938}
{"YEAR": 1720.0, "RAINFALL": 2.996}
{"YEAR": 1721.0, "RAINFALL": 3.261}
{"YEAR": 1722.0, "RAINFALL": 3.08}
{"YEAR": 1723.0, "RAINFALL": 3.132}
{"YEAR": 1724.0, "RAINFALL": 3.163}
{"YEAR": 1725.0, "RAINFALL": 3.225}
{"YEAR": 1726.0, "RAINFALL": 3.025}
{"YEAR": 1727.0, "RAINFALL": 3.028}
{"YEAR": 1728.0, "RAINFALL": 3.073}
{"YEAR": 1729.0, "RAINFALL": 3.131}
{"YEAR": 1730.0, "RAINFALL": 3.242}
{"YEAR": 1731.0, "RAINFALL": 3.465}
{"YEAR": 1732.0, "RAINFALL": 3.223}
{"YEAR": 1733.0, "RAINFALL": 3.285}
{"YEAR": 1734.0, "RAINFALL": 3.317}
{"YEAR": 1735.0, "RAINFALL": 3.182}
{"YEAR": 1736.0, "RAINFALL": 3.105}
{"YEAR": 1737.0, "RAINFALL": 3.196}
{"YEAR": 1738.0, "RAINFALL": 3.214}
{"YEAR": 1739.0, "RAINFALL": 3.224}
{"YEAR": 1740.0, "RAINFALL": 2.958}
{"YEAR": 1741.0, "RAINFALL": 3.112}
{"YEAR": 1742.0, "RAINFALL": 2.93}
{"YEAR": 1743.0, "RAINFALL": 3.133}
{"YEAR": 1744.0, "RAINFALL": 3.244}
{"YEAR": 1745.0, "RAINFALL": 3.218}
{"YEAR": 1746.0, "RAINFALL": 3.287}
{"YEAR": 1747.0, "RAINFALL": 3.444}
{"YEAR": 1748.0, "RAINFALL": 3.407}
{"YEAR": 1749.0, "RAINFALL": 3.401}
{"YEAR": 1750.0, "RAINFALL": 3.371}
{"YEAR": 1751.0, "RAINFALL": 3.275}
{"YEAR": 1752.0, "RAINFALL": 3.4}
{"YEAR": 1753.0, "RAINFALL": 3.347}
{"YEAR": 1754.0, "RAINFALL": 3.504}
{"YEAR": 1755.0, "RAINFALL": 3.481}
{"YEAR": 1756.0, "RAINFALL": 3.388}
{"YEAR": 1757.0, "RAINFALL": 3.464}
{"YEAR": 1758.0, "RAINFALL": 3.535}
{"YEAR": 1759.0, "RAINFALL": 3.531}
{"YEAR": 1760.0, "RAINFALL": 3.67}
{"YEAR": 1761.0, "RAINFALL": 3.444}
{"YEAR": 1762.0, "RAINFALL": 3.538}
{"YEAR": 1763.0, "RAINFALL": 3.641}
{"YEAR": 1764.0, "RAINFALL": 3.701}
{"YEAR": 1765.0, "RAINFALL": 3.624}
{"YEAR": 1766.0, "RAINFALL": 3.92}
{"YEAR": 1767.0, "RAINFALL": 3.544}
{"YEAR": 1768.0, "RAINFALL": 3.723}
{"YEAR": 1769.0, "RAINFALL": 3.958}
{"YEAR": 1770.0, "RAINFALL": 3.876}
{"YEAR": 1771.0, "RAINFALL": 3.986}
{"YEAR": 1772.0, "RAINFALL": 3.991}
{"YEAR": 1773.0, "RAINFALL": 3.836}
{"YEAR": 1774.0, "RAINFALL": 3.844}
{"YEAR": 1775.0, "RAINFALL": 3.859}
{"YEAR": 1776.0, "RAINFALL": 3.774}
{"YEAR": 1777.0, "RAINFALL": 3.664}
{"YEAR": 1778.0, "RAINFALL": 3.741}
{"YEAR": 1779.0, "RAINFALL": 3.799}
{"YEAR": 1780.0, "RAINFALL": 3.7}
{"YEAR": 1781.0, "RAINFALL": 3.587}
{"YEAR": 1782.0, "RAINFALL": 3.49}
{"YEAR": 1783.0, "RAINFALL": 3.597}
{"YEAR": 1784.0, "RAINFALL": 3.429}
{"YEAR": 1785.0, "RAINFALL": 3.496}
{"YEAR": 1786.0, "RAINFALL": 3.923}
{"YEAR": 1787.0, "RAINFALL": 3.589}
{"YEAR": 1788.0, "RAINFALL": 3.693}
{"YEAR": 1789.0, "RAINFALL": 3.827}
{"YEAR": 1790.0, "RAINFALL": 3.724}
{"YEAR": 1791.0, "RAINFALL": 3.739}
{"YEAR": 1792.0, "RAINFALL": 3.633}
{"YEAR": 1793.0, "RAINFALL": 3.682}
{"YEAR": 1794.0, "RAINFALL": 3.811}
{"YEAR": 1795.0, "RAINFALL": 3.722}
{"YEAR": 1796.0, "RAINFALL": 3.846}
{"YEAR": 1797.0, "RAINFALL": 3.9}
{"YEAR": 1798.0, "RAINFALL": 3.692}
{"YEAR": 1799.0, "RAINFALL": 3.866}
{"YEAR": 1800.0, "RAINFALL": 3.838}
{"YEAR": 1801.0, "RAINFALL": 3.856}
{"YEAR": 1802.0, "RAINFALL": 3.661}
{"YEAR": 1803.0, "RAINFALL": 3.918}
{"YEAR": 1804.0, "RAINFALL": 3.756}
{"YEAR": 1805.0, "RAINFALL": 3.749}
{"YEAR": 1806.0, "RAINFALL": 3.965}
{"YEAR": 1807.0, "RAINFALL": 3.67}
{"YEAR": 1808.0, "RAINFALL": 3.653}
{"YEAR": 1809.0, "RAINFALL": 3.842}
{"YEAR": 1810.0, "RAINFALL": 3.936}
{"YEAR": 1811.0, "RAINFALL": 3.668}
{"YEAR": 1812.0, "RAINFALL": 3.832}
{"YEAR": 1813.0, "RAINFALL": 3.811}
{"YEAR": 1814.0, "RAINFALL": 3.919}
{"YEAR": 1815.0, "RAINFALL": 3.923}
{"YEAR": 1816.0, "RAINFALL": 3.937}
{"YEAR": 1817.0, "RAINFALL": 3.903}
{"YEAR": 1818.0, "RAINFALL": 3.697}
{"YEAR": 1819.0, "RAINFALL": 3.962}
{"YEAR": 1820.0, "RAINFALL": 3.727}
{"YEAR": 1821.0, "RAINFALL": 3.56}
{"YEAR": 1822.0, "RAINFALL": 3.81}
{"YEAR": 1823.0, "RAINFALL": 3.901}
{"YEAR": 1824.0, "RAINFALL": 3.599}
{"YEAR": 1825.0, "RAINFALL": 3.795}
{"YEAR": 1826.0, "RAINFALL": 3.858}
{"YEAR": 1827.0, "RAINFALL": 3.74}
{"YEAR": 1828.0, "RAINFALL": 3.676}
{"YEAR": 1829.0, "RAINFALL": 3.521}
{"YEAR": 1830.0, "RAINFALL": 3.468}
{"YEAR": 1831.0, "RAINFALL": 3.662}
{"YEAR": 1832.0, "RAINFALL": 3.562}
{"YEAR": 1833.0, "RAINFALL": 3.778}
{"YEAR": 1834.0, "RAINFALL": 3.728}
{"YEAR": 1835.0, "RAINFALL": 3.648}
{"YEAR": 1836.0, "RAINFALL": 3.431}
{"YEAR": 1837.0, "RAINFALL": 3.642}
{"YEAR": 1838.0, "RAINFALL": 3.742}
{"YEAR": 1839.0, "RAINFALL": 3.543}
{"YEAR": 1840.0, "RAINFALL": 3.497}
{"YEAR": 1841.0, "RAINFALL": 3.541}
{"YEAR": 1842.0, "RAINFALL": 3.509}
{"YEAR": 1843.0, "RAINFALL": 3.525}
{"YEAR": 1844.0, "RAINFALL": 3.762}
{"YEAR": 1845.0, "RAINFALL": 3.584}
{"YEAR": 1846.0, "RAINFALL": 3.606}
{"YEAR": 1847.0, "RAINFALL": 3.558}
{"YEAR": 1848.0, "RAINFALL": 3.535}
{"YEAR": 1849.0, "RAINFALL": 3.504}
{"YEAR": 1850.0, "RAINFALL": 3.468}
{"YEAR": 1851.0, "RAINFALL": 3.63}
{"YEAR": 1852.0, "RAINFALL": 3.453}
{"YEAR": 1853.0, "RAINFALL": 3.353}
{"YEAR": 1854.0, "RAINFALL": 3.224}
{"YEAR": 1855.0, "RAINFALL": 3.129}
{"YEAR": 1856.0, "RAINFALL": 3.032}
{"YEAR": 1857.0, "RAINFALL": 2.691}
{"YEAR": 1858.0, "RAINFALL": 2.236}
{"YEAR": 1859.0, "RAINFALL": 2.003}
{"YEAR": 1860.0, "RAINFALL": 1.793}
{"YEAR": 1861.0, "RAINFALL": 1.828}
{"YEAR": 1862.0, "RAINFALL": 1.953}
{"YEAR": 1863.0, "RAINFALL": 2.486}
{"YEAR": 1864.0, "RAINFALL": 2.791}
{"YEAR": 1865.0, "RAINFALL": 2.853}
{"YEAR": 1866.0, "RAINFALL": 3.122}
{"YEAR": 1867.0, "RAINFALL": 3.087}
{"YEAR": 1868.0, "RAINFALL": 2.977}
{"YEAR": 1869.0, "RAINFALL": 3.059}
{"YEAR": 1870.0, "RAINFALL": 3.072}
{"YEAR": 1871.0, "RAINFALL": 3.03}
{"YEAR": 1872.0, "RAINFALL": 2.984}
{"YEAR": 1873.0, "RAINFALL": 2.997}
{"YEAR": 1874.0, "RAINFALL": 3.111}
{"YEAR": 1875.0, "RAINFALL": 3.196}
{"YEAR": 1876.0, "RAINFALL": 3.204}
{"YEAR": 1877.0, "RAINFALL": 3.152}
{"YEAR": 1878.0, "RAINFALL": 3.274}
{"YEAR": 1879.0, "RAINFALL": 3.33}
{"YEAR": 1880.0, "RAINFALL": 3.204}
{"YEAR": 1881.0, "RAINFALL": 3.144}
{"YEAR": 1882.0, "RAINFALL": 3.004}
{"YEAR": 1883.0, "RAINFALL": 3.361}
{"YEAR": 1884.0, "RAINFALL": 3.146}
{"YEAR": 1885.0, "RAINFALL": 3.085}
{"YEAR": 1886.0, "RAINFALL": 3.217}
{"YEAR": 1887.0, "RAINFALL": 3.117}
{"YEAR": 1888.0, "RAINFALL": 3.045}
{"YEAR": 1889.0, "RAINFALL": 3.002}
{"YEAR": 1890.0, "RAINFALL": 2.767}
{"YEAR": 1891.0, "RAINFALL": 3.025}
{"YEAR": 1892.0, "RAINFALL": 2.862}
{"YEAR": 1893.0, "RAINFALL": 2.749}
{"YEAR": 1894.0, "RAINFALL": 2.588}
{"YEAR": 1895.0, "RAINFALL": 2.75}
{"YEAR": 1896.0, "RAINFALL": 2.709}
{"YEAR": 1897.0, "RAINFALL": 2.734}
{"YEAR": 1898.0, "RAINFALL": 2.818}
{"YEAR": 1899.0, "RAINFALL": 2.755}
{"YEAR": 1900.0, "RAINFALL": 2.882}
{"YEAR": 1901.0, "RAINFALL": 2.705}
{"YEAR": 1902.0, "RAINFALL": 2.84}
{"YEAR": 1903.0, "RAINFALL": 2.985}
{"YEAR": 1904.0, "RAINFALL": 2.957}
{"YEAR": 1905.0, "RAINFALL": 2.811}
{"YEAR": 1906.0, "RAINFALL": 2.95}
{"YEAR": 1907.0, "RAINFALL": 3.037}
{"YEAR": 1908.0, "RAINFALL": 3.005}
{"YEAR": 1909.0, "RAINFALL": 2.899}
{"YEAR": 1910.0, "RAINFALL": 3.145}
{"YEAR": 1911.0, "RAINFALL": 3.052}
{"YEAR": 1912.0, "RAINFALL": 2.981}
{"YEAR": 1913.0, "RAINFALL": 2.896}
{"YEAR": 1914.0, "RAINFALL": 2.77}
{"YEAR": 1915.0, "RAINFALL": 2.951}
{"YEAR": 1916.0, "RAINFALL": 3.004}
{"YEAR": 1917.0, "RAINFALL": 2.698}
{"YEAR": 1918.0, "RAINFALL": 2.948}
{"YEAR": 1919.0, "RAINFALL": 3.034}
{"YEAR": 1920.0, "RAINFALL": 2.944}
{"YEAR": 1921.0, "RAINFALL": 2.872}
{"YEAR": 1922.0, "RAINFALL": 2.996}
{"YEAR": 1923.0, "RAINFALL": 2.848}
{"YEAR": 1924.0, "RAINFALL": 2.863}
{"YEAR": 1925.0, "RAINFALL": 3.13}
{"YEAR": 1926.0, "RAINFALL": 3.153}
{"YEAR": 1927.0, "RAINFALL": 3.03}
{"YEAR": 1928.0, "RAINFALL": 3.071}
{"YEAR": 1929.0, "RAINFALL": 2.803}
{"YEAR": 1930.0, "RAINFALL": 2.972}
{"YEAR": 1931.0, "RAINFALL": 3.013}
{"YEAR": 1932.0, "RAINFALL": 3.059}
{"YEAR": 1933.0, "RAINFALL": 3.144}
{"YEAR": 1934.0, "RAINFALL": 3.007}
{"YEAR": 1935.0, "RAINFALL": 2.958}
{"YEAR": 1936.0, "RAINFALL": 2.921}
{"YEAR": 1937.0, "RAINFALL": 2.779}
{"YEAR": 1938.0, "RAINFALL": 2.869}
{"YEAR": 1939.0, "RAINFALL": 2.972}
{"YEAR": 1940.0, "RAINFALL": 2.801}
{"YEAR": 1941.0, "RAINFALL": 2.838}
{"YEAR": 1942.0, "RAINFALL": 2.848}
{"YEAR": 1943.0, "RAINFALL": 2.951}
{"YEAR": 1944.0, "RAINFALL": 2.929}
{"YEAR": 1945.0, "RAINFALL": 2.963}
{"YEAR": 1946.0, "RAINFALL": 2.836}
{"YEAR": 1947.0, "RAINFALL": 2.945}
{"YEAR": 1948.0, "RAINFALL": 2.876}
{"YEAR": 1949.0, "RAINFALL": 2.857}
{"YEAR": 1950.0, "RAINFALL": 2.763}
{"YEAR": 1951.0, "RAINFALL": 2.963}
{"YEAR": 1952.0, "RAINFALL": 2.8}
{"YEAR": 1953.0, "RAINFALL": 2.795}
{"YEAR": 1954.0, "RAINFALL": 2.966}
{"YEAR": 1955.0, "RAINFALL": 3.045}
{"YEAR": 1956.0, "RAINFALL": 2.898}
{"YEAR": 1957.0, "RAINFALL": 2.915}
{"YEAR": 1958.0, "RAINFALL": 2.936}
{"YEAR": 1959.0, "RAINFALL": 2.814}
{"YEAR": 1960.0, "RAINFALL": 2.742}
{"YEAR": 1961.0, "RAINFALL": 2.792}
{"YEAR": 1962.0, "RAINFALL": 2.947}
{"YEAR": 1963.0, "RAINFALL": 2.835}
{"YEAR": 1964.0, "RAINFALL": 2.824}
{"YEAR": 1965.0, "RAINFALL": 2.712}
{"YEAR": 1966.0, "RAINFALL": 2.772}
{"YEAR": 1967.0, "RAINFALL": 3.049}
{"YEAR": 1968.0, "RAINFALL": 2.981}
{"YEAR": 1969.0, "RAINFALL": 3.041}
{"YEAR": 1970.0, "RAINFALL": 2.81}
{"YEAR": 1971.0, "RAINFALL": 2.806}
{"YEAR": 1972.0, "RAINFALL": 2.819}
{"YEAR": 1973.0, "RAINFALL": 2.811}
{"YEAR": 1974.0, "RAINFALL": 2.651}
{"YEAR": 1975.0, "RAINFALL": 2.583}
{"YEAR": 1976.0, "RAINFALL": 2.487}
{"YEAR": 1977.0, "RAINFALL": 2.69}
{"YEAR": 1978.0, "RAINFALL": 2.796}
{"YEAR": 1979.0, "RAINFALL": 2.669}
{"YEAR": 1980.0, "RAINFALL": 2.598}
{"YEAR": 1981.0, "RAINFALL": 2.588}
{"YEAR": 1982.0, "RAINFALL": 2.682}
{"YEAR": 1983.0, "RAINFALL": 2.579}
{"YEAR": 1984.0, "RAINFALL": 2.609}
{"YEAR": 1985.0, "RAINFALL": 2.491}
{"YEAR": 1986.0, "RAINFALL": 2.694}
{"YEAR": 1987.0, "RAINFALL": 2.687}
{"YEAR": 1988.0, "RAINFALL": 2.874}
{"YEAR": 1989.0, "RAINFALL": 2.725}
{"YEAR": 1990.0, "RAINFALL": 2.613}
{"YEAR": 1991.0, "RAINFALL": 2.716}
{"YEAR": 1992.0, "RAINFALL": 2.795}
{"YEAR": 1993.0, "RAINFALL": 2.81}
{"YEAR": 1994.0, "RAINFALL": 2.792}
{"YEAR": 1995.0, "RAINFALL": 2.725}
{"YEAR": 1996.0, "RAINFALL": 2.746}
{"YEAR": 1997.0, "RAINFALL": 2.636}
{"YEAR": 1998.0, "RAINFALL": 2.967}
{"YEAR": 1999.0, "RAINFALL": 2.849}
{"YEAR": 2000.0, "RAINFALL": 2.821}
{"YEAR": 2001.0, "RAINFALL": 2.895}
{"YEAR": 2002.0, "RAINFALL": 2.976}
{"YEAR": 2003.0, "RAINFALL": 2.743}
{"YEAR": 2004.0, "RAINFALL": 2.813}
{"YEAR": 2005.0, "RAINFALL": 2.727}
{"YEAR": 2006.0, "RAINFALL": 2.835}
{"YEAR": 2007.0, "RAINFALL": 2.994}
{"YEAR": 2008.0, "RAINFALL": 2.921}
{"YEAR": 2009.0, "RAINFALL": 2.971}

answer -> -2.4 yr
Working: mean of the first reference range 3.67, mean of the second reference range 2.85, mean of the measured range 3.66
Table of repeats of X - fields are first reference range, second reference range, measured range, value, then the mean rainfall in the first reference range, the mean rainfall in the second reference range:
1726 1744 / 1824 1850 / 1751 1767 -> -1.31 yr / 3.16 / 3.61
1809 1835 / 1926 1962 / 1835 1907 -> 7.69 yr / 3.76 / 2.91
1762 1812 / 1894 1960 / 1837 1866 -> 2.25 yr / 3.75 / 2.91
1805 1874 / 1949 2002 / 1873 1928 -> 2.54 yr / 3.4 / 2.78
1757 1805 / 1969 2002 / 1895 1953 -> 2.10 yr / 3.72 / 2.73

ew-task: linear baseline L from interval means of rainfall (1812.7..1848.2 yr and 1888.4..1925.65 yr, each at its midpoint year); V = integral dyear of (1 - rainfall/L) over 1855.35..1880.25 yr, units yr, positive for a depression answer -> 3.6 yr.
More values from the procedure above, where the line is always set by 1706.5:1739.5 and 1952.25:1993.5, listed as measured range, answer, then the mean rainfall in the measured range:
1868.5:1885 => -1.36 yr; 3.14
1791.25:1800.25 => -2.29 yr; 3.77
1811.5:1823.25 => -3.35 yr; 3.83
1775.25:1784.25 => -1.85 yr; 3.65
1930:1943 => -0.53 yr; 2.94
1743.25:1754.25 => -0.98 yr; 3.35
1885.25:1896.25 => -0.08 yr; 2.9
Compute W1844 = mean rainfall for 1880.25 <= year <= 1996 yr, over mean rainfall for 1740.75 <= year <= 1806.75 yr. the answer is 0.79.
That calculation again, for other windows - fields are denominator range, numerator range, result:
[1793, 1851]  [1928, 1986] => 0.76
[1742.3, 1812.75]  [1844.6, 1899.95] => 0.82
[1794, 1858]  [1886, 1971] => 0.80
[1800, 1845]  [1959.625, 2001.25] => 0.74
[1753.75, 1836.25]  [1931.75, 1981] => 0.77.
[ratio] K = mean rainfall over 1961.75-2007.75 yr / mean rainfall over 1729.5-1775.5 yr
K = 0.80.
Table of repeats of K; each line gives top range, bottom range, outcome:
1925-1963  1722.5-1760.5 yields 0.89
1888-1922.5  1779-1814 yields 0.77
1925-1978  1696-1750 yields 0.93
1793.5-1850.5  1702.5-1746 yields 1.20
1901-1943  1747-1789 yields 0.81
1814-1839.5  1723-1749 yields 1.16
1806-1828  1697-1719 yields 1.25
